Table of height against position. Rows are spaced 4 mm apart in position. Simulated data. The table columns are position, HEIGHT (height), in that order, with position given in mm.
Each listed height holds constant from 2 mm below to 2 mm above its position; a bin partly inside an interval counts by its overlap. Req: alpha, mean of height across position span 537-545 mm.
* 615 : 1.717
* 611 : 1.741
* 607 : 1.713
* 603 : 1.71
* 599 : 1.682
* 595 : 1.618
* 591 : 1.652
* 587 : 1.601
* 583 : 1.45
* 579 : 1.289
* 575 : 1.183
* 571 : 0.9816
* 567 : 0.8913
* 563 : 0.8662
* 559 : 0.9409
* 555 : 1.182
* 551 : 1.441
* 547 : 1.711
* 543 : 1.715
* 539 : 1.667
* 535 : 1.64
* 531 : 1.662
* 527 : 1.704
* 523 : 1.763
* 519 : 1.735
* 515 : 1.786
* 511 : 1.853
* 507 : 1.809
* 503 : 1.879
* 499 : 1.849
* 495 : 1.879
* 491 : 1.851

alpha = 1.69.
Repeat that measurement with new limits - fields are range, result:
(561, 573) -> 0.913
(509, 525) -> 1.78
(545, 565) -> 1.23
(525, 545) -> 1.68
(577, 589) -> 1.45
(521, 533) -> 1.71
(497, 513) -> 1.85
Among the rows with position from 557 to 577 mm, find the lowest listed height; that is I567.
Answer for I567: 0.8662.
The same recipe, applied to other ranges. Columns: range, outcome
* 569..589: 0.9816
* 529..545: 1.64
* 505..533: 1.662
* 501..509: 1.809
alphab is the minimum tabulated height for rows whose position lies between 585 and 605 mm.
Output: 1.601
